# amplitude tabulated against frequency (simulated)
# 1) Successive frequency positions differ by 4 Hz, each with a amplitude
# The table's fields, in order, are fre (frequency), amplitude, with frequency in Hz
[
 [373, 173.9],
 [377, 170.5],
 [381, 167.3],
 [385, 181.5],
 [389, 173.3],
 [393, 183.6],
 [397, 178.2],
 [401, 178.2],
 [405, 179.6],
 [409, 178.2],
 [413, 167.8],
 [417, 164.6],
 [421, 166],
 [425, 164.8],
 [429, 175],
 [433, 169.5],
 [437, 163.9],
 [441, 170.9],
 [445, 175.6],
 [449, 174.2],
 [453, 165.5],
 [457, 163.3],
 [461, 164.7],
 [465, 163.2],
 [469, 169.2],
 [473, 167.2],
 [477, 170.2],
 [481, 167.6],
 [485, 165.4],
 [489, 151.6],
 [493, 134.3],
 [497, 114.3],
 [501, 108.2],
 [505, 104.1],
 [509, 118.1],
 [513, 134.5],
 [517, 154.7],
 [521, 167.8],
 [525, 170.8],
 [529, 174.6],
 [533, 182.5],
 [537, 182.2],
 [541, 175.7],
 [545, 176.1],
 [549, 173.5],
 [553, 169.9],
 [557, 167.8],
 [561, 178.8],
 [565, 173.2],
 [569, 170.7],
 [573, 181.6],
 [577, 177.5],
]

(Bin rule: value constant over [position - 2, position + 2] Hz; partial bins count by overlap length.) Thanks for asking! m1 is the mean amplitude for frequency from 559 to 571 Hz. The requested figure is 174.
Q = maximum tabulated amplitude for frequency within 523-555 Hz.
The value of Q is 182.5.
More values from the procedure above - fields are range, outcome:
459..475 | 169.2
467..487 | 170.2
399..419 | 179.6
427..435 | 175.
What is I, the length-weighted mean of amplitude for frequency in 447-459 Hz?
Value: 168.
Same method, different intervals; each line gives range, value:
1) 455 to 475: 166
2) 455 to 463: 164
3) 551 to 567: 172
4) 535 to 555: 175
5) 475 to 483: 169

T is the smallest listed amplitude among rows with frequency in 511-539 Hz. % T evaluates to 134.5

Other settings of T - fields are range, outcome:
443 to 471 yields 163.2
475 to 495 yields 134.3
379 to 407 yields 167.3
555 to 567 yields 167.8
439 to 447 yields 170.9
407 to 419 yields 164.6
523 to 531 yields 170.8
